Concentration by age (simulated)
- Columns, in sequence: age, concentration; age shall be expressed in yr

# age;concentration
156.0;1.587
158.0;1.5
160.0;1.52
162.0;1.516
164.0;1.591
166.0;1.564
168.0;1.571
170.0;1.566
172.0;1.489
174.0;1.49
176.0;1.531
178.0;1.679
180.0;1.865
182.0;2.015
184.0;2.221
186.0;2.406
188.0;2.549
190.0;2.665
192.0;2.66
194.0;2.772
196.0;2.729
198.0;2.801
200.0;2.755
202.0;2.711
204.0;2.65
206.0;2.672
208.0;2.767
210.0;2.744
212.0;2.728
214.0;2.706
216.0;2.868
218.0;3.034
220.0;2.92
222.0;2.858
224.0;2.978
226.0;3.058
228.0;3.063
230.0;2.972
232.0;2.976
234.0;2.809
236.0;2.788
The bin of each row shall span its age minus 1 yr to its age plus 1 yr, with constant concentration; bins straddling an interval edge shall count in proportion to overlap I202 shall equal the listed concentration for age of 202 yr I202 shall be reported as 2.711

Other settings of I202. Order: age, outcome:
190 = 2.665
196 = 2.729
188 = 2.549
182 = 2.015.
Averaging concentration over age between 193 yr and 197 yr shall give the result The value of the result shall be 2.75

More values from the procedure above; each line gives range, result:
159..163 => 1.52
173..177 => 1.51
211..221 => 2.85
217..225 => 2.95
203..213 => 2.71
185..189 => 2.48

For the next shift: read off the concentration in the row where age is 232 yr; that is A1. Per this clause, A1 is 2.976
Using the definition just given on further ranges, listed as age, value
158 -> 1.5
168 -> 1.571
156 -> 1.587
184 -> 2.221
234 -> 2.809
